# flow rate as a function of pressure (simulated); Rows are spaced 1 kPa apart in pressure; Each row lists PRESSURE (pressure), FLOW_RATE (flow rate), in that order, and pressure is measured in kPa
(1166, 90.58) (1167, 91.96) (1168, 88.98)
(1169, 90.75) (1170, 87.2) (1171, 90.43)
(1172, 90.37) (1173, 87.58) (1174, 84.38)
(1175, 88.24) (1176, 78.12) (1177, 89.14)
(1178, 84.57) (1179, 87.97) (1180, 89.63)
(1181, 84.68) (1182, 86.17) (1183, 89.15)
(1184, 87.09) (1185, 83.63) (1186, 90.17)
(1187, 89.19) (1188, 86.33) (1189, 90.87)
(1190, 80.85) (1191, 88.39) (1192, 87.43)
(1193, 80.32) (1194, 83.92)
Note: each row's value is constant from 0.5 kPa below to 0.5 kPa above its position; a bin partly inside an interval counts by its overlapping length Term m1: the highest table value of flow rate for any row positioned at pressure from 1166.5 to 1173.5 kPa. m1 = 91.96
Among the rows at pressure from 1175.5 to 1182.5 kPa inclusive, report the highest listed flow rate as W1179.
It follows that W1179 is 89.63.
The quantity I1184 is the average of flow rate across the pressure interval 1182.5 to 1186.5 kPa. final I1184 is 87.5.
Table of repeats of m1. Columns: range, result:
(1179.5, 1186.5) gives 90.17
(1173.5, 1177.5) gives 89.14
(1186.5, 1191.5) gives 90.87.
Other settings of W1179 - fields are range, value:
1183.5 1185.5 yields 87.09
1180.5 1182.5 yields 86.17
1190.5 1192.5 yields 88.39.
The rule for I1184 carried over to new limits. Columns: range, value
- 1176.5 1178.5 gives 86.9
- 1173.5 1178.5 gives 84.9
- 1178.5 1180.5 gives 88.8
